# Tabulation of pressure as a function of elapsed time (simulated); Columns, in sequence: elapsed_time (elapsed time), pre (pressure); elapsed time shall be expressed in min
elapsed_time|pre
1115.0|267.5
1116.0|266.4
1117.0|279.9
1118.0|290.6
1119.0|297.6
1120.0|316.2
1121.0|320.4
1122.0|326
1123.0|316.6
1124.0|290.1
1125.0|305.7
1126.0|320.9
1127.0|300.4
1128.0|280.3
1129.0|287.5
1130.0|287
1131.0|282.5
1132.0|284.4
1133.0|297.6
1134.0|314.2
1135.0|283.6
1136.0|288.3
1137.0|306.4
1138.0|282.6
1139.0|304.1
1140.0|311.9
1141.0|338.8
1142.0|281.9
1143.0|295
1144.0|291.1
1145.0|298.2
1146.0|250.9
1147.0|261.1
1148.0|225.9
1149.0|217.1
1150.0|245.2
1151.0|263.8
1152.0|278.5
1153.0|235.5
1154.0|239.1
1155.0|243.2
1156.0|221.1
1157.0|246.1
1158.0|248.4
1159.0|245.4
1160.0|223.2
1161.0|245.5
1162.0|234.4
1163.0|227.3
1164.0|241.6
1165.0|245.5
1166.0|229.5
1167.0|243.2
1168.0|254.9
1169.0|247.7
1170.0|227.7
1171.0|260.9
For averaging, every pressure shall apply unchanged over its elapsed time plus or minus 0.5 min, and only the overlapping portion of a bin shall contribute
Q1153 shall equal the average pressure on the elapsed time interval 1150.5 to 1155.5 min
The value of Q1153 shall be 252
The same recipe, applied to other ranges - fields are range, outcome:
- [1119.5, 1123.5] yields 320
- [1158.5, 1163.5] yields 235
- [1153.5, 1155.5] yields 241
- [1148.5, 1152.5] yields 251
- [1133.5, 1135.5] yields 299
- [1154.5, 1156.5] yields 232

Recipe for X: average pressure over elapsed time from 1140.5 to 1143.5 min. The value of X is 305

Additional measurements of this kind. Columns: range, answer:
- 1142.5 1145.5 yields 295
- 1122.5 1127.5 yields 307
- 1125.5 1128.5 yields 301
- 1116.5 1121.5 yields 301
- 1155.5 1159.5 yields 240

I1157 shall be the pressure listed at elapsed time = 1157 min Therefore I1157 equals 246.1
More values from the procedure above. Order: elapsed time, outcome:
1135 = 283.6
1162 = 234.4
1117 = 279.9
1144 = 291.1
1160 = 223.2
